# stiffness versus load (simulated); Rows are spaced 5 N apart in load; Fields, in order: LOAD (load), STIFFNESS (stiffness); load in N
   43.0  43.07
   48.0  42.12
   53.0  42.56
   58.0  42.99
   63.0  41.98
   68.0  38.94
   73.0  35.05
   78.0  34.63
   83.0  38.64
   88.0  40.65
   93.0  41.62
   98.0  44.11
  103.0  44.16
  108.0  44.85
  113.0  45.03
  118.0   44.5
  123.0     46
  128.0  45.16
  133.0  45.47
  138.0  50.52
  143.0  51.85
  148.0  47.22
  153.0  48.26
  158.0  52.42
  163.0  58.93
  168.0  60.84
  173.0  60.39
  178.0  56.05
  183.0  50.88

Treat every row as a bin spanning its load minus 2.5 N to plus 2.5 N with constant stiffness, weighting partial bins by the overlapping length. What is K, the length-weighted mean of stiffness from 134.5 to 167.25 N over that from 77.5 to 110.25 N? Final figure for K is 1.2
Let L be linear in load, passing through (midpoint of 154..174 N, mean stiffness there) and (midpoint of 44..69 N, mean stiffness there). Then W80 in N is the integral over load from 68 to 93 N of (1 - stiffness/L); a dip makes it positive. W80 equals 4.2 N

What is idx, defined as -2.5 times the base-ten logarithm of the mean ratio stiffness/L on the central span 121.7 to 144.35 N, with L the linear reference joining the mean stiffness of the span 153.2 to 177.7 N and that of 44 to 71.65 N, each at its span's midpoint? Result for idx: 0.10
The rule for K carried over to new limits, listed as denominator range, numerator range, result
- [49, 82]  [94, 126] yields 1.13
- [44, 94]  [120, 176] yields 1.29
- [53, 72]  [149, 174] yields 1.35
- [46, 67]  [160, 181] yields 1.39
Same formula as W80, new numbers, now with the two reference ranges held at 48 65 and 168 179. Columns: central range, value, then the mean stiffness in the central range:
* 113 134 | 2.7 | 45.2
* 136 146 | 0.6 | 51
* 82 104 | 2.7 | 41.9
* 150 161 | 1.2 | 50.6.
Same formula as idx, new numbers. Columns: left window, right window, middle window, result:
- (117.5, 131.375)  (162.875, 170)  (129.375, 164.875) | 0.06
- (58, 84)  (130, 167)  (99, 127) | 0.01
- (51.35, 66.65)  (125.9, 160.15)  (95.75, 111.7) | 0.03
